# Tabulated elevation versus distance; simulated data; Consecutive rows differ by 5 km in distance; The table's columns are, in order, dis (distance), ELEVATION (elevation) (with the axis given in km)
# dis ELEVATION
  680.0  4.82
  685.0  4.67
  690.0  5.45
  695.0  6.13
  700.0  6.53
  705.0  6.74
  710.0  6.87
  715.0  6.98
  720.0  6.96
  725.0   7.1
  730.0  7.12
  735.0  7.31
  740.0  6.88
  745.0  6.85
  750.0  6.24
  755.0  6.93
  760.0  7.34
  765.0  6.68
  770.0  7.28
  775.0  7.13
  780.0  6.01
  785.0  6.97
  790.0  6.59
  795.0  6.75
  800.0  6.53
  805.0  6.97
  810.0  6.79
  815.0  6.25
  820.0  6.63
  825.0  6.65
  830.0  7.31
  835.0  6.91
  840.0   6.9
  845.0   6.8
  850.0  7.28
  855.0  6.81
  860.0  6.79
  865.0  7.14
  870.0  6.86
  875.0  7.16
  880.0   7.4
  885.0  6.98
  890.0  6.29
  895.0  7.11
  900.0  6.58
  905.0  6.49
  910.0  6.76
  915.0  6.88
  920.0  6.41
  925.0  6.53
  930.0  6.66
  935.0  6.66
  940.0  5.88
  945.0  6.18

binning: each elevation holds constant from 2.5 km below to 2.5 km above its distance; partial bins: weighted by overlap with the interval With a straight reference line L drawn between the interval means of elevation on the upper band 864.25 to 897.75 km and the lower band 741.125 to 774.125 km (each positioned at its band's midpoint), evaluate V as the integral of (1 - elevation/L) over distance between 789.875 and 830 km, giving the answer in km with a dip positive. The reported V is 1.4 km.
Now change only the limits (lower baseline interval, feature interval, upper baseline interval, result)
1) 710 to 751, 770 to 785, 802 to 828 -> 0.1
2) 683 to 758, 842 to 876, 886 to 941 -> -1.9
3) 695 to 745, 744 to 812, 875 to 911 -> 0.8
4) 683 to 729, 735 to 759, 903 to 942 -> -1.4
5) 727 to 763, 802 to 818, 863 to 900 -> 0.7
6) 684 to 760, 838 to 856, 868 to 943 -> -0.7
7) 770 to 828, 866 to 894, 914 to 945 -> -1.8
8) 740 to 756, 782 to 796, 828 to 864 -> 0.1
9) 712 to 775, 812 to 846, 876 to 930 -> 0.4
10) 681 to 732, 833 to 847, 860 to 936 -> -0.4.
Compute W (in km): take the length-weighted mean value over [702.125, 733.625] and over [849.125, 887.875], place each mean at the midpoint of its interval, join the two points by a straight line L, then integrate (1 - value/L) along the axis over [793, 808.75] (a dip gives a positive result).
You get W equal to 0.6 km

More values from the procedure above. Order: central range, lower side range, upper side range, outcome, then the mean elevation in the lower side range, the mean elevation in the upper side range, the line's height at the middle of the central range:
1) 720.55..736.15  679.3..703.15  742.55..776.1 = -2.0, 5.61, 6.91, 6.32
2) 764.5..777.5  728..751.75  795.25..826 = -0.6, 6.9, 6.64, 6.78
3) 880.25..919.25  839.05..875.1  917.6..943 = -0.6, 6.96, 6.42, 6.65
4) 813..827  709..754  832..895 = 0.9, 6.93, 6.95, 6.94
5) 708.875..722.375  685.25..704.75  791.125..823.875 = -1.9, 5.96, 6.65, 6.09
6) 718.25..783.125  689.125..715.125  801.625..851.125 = -3.0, 6.46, 6.83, 6.61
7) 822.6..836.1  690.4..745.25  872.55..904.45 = -0.2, 6.81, 6.89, 6.86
